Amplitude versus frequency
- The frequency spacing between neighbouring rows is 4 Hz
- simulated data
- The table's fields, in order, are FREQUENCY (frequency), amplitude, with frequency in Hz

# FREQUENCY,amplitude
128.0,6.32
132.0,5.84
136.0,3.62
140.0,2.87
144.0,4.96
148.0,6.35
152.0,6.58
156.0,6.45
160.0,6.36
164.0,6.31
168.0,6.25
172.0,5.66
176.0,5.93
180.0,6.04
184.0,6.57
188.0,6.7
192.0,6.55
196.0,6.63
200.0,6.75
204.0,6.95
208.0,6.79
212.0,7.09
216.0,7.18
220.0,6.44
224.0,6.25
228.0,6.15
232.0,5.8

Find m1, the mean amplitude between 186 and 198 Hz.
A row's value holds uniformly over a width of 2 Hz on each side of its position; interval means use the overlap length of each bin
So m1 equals 6.63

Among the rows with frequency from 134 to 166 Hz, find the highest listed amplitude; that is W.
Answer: 6.58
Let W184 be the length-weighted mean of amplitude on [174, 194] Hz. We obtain 6.36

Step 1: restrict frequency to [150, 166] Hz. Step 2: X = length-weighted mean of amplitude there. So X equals 6.43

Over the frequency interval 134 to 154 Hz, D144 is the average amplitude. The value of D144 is 4.88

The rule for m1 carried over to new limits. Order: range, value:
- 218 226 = 6.35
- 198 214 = 6.89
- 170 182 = 5.88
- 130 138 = 4.73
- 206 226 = 6.75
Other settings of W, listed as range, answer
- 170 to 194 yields 6.7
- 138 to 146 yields 4.96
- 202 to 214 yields 7.09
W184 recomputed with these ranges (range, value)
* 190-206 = 6.72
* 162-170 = 6.28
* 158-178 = 6.1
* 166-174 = 5.96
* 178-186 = 6.3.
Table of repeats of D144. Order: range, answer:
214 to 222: 6.81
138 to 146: 3.92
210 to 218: 7.13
